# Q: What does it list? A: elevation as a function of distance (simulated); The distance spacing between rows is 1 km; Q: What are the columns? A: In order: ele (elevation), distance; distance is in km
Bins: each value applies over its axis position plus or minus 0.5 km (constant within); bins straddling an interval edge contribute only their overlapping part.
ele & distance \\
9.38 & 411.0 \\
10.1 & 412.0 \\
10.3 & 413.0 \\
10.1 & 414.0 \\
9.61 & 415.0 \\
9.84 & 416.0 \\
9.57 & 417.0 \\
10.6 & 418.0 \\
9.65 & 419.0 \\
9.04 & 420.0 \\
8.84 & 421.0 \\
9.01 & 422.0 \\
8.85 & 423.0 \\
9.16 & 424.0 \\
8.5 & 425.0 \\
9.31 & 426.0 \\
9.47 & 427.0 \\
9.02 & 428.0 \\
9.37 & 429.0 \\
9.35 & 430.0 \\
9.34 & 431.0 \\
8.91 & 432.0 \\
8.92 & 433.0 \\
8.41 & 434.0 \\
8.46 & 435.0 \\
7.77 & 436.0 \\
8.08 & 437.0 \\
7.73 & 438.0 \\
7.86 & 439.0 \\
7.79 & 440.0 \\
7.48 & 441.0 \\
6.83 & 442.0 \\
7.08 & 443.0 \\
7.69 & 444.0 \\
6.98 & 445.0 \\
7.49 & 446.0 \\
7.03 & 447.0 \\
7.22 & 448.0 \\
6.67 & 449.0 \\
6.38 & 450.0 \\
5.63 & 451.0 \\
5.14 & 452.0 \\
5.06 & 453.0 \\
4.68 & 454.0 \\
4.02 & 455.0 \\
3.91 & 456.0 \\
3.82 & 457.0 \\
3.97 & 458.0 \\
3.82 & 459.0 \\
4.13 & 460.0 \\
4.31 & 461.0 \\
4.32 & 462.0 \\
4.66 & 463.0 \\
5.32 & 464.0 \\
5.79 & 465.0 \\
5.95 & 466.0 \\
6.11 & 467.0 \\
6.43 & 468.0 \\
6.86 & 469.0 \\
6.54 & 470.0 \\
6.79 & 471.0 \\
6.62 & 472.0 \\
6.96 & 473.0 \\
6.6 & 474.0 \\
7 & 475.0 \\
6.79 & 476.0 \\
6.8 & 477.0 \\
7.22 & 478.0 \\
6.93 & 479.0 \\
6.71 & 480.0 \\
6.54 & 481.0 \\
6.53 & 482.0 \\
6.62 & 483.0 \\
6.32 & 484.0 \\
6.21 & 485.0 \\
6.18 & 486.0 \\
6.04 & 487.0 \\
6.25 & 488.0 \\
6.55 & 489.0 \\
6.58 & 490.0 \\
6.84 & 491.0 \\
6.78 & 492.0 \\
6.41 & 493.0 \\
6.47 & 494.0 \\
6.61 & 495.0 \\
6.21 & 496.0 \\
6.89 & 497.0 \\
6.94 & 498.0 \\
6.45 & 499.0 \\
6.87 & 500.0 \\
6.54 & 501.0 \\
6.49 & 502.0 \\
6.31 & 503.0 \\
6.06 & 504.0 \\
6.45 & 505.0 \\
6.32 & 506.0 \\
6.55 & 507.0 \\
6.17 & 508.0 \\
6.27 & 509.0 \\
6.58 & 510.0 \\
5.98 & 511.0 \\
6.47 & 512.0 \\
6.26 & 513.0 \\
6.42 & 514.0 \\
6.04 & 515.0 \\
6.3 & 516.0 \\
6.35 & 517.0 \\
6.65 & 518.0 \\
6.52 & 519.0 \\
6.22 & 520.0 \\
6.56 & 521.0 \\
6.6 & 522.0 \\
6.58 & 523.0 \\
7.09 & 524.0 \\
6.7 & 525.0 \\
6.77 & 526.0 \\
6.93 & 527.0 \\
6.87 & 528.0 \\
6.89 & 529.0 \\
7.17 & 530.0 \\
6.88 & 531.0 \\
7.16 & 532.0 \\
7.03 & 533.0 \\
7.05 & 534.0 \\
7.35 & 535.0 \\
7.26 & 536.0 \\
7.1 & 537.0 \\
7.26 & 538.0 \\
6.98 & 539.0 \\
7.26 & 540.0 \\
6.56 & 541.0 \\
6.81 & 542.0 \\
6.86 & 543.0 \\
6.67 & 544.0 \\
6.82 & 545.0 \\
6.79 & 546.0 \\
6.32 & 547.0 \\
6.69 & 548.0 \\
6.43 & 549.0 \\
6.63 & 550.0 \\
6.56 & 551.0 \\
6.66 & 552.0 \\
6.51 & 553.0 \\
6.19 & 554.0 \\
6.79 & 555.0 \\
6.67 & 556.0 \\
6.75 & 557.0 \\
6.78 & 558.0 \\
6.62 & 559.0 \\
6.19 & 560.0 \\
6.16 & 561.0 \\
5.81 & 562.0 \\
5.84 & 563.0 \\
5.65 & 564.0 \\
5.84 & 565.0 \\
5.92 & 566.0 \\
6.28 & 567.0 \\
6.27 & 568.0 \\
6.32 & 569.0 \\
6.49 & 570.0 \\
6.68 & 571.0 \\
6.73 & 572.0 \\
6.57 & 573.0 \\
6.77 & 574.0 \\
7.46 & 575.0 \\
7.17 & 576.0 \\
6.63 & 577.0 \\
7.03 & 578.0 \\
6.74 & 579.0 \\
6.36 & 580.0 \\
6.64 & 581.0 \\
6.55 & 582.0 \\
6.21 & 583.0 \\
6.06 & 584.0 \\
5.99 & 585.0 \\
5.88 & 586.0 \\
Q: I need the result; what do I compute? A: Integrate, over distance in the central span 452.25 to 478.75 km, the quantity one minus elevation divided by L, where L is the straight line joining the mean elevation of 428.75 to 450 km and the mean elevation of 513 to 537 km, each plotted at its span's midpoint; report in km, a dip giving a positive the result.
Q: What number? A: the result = 6.9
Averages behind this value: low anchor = 7.87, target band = 5.57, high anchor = 6.75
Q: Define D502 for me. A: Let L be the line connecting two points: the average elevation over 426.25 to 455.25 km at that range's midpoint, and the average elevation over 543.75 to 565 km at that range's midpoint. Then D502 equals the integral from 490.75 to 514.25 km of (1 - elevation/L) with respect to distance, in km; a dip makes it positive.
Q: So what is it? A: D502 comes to 1.5 km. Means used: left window 7.49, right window 6.44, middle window 6.47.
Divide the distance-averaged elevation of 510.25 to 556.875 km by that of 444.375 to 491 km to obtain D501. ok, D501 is 1.12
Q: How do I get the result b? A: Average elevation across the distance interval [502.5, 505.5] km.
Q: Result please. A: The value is 6.27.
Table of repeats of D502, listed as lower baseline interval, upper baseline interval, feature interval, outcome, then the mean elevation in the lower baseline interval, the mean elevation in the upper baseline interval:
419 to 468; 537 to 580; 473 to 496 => 0.86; 6.99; 6.58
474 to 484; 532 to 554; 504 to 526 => 1.19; 6.76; 6.83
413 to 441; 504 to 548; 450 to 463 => 5.98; 8.98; 6.69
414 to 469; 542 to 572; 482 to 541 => 1.18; 7.25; 6.43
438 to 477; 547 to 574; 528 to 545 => -1.89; 6.03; 6.39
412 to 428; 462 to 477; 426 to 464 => 5.90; 9.46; 6.27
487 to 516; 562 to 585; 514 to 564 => -1.80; 6.45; 6.44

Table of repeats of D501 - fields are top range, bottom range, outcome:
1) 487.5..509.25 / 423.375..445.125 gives 0.78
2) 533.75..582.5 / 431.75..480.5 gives 1.04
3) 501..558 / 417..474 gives 0.94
